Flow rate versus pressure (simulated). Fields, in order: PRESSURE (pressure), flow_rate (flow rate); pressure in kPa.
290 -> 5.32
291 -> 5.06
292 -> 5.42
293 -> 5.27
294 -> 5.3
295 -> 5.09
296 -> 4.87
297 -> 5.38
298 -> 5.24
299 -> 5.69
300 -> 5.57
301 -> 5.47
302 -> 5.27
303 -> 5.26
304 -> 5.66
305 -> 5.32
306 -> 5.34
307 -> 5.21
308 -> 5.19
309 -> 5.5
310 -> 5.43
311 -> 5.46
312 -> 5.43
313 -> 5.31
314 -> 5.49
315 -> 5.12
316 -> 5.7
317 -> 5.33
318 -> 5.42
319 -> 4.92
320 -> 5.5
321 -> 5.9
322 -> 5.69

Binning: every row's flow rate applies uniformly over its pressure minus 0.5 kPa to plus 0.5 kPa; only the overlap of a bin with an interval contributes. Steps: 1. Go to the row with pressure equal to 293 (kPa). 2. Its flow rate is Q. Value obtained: 5.27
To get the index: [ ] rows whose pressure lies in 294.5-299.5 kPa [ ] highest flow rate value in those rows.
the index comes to 5.69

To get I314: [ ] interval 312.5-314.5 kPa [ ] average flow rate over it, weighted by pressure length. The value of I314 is 5.4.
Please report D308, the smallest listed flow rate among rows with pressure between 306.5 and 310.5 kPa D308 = 5.19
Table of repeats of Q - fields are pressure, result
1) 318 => 5.42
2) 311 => 5.46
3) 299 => 5.69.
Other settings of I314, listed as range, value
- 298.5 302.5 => 5.5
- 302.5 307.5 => 5.36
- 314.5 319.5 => 5.3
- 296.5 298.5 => 5.31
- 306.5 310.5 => 5.33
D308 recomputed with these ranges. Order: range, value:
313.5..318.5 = 5.12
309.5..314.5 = 5.31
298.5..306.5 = 5.26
